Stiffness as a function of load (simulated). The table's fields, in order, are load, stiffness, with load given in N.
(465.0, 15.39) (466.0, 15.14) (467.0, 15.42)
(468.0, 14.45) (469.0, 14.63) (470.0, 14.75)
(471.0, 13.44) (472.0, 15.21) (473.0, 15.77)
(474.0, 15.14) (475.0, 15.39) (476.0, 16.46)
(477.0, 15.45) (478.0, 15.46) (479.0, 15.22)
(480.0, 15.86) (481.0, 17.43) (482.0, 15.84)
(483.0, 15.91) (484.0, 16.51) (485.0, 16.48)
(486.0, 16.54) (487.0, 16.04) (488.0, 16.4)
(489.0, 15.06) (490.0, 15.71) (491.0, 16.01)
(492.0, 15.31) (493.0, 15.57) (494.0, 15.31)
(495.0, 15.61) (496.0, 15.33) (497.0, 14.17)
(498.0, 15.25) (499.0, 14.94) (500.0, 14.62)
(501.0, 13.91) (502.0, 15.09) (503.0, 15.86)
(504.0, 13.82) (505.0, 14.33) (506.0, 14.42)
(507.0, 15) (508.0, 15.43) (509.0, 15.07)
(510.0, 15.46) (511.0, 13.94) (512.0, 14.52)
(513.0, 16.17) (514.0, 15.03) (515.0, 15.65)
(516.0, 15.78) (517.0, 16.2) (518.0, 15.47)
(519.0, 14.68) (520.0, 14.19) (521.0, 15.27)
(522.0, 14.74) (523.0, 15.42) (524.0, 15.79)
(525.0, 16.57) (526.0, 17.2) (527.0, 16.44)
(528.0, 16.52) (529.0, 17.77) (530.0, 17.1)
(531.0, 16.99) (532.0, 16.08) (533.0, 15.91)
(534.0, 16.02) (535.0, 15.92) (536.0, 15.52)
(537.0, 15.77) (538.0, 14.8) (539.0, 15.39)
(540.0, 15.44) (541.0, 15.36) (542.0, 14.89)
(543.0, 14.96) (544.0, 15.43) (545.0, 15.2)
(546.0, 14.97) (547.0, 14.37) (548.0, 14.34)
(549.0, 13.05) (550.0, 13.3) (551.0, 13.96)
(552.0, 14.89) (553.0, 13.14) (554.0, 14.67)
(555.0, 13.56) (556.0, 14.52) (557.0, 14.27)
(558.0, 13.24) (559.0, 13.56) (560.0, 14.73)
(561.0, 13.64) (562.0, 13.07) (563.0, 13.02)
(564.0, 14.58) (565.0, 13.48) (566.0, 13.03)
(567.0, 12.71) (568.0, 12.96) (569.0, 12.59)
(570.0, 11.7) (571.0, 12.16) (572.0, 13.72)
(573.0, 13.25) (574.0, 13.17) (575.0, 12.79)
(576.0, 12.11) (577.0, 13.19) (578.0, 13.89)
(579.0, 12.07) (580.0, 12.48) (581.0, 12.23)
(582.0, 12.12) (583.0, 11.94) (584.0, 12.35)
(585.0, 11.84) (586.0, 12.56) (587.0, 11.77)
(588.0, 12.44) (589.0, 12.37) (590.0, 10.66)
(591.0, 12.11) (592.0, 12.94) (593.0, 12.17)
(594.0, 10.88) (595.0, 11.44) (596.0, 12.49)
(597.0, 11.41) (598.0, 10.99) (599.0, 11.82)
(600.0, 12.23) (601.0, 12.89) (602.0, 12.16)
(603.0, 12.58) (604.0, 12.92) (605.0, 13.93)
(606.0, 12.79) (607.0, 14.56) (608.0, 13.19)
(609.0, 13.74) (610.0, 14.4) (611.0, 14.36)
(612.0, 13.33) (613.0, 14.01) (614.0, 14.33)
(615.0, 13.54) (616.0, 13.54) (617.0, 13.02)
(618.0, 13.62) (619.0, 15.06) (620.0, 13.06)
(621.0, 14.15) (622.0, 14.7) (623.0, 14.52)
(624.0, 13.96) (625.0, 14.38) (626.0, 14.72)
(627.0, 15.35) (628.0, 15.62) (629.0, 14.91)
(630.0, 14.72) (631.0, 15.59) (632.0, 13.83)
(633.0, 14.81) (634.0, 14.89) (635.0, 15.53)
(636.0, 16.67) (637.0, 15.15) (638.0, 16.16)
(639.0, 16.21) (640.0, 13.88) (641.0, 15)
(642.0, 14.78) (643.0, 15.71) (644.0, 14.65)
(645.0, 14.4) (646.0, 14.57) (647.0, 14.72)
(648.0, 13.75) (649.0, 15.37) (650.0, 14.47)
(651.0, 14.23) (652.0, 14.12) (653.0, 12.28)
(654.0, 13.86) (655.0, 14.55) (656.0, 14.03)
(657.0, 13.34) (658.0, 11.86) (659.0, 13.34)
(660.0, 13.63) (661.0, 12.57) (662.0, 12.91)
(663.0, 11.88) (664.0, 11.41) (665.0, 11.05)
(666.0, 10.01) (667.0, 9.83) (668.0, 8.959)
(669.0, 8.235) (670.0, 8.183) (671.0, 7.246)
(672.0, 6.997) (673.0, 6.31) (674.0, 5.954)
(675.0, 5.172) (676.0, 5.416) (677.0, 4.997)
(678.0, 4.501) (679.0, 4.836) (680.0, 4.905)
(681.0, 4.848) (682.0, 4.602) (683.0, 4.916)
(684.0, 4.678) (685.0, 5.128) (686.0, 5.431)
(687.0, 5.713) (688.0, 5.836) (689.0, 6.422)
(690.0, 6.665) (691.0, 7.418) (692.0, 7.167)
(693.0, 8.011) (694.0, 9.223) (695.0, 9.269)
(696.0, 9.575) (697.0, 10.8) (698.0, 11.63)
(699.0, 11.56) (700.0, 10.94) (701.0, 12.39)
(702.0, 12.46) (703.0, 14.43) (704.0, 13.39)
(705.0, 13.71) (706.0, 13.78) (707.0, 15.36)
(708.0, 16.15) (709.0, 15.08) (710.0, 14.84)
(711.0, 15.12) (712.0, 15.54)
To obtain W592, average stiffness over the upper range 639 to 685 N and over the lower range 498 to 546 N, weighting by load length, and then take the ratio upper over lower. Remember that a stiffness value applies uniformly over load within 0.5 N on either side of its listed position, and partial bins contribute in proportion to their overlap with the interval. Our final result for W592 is 0.7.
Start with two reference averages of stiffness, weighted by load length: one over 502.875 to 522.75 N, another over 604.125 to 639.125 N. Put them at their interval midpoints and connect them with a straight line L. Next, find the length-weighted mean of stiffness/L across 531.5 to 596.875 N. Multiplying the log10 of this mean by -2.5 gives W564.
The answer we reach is 0.10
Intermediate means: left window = 15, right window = 14.4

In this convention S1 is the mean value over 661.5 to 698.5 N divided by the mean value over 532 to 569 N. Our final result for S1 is 0.5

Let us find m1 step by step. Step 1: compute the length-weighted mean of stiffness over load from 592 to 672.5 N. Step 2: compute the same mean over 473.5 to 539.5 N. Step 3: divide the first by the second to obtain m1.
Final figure 0.9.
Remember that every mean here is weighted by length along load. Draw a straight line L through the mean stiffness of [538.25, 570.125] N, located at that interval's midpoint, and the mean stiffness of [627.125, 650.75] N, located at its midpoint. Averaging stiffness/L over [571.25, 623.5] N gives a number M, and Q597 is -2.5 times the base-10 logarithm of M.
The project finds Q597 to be 0.13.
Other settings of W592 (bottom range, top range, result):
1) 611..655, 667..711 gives 0.60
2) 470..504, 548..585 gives 0.85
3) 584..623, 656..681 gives 0.69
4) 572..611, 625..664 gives 1.15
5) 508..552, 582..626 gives 0.84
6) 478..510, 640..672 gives 0.82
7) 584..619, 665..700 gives 0.56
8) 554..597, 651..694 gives 0.68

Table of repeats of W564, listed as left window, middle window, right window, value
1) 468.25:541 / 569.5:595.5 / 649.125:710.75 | 0.061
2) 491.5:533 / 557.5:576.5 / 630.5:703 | 0.051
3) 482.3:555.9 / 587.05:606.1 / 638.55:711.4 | 0.074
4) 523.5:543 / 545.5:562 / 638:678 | 0.101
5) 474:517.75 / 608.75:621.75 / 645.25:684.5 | -0.196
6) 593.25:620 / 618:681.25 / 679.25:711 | -0.079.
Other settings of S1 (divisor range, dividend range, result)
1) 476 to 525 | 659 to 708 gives 0.58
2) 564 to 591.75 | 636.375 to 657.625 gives 1.16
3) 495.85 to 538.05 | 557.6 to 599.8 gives 0.81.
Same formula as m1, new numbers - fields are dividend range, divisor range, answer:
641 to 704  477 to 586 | 0.68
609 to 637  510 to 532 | 0.92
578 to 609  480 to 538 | 0.79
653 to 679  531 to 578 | 0.69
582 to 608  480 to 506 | 0.79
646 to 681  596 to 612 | 0.81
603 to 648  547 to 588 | 1.10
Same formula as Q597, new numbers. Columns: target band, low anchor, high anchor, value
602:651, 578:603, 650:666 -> -0.15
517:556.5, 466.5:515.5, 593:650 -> -0.03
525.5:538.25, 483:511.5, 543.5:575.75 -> -0.14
